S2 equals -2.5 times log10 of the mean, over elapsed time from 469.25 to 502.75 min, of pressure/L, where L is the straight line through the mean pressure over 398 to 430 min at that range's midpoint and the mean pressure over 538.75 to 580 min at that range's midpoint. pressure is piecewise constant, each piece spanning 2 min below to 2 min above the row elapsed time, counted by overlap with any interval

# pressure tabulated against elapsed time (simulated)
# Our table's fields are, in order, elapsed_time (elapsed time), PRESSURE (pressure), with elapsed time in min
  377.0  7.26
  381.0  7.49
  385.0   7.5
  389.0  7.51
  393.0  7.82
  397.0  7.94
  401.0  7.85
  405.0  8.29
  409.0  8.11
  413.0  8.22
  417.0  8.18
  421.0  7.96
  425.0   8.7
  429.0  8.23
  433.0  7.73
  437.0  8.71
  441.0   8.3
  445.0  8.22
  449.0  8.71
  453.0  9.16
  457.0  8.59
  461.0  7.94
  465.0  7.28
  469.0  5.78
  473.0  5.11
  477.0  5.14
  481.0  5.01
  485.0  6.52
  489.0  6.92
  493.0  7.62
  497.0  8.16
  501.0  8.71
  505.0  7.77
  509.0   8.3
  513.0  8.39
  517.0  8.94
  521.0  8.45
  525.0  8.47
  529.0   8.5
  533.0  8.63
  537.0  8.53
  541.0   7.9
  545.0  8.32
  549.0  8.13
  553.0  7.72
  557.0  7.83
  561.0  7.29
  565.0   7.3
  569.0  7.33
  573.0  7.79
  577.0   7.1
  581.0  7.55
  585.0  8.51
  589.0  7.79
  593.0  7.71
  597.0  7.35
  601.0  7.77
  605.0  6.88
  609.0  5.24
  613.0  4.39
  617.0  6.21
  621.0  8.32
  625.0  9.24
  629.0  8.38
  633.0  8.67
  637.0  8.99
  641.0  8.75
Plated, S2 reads 0.201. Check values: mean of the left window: 8.18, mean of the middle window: 6.59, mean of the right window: 7.67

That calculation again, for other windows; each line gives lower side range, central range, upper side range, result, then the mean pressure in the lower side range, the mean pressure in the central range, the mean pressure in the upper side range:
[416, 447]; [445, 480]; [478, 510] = 0.09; 8.26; 7.21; 7.28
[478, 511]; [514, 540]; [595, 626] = -0.19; 7.31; 8.55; 6.85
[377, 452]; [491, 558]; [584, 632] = -0.08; 8.07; 8.26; 7.32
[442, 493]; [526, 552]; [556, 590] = -0.12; 7.08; 8.32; 7.6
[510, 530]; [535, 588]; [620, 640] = 0.11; 8.54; 7.79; 8.74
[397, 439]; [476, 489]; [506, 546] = 0.39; 8.19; 5.8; 8.43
